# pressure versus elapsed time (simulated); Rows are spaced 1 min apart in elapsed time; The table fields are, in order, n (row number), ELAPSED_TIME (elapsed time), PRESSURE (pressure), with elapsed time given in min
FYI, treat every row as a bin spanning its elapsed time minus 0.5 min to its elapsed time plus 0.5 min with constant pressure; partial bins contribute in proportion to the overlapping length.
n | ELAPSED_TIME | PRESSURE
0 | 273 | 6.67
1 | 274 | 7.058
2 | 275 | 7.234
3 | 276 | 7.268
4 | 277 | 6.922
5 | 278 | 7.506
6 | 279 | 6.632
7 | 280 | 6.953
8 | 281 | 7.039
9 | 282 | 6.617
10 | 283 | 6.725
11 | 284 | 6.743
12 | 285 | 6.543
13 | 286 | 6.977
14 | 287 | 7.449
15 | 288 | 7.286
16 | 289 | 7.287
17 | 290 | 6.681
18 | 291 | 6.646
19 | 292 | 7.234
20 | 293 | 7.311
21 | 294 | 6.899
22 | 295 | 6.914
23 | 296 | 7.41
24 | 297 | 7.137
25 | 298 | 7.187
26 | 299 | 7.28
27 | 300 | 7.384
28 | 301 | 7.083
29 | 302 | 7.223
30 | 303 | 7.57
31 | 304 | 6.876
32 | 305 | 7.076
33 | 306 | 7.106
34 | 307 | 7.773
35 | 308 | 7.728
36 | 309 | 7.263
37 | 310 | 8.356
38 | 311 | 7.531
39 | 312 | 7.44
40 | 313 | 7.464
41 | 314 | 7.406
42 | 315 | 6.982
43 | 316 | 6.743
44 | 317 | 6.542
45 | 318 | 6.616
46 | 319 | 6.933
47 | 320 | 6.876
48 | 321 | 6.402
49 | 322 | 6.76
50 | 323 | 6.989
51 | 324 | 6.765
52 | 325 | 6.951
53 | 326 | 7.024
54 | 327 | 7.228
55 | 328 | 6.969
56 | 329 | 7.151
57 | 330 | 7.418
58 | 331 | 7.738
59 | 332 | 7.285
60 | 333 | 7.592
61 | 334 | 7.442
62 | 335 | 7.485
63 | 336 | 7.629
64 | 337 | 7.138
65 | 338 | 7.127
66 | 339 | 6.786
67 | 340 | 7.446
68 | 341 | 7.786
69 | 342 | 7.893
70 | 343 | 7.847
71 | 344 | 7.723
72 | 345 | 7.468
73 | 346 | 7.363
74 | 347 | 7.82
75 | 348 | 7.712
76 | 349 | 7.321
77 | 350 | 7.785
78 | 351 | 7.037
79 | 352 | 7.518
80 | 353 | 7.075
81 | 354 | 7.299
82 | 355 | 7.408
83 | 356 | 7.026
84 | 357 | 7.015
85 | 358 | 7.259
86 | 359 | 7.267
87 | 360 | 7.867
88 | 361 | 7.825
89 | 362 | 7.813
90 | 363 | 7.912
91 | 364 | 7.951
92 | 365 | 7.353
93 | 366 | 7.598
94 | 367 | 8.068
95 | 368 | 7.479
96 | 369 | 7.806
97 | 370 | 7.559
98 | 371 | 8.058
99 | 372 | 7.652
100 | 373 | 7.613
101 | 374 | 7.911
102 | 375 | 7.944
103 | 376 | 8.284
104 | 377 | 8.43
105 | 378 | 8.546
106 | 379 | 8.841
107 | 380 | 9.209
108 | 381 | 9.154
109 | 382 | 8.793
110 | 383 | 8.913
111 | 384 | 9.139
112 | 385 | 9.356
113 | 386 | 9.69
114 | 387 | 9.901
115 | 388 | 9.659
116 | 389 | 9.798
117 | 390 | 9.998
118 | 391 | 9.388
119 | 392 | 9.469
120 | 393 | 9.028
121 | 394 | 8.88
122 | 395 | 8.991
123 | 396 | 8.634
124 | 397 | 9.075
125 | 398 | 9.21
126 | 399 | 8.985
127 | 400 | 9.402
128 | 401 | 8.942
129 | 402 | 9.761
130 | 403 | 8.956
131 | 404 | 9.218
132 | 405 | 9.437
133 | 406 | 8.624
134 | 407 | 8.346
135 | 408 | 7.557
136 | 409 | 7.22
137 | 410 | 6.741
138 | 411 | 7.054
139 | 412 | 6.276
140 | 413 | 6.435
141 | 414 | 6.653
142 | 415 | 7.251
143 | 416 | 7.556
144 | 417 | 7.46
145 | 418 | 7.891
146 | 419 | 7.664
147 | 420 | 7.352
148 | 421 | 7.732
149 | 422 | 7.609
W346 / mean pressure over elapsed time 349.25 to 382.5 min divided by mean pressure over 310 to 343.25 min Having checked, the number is 1.09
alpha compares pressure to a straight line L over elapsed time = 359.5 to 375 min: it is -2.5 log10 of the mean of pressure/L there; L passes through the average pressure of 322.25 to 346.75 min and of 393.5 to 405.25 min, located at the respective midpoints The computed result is 0.063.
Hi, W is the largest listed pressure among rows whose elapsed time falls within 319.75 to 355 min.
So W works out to 7.893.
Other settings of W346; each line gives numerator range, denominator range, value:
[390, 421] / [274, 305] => 1.17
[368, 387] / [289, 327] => 1.19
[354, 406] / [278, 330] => 1.20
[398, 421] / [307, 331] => 1.12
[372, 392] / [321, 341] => 1.24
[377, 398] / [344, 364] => 1.23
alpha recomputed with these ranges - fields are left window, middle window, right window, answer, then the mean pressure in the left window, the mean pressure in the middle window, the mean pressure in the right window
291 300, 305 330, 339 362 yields 0.02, 7.15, 7.13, 7.48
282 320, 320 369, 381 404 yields 0.11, 7.15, 7.39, 9.27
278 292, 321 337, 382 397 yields 0.11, 6.92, 7.2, 9.32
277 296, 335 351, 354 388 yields 0.04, 6.98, 7.51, 8.15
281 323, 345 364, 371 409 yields 0.10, 7.11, 7.48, 8.9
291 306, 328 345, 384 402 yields 0.08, 7.16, 7.45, 9.33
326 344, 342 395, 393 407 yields 0.01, 7.41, 8.17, 9.06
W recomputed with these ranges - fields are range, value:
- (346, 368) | 8.068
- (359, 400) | 9.998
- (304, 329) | 8.356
